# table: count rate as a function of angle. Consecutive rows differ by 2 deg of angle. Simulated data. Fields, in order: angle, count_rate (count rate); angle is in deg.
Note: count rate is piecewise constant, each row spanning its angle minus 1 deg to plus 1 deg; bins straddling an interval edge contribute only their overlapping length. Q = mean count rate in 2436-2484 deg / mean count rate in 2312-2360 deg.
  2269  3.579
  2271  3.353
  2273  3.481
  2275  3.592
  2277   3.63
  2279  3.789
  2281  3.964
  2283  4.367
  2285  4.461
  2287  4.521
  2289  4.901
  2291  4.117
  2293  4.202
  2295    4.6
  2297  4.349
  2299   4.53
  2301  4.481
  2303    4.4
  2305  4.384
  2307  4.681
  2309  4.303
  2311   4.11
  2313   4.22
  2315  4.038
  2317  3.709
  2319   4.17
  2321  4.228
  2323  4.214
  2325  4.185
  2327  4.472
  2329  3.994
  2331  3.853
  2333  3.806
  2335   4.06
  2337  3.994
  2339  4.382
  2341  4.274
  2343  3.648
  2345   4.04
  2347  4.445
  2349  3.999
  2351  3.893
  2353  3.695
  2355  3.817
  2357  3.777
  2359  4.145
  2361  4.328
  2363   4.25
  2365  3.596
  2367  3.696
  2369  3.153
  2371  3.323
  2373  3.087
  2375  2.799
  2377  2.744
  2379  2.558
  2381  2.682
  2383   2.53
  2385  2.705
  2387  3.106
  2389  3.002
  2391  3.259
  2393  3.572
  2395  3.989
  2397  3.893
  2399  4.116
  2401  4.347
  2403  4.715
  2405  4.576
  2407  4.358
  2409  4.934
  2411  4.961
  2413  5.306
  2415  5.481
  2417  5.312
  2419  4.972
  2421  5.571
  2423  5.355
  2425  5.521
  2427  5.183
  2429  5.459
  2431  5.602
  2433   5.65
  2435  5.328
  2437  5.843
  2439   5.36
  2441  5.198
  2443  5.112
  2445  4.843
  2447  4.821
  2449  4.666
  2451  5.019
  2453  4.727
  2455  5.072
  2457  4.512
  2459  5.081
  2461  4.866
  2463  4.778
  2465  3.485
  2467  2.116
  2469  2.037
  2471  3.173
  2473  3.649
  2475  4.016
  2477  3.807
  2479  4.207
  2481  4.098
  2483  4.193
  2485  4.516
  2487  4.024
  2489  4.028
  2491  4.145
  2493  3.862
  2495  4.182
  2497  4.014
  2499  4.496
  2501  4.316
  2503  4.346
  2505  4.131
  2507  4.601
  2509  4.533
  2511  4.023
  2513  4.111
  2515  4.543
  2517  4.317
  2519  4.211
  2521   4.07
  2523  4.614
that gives 1.1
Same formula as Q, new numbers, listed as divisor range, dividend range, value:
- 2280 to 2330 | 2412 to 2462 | 1.21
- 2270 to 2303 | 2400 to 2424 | 1.20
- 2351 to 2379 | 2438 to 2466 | 1.36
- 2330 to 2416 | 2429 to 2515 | 1.15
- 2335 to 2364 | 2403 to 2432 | 1.28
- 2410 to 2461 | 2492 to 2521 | 0.82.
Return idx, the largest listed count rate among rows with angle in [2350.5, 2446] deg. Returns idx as 5.843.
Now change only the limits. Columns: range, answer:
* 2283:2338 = 4.901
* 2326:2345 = 4.472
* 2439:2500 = 5.36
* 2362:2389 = 4.25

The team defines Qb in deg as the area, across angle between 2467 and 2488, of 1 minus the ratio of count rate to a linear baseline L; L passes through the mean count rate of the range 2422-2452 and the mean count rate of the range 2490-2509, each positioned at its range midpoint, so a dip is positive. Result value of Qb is 4.1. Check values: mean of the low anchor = 5.26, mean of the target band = 3.69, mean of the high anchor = 4.25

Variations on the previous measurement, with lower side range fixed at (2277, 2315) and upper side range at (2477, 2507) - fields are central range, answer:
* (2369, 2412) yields 6.9 deg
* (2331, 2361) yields 2.0 deg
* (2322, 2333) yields 0.5 deg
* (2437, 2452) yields -3.0 deg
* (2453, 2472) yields 1.2 deg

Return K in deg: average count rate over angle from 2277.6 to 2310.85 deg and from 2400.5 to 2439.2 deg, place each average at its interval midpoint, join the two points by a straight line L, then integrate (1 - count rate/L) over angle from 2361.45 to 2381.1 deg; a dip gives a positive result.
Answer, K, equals 6.6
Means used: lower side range 4.36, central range 3.24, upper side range 5.2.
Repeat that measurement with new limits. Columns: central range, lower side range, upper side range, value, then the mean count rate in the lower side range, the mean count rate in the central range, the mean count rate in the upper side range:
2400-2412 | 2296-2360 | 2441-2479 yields -1.3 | 4.13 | 4.65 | 4.24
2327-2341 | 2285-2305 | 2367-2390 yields -1.3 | 4.45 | 4.07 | 2.92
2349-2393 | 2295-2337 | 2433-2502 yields 9.3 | 4.21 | 3.36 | 4.36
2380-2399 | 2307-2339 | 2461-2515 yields 3.8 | 4.12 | 3.24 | 3.98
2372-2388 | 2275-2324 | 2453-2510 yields 5.4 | 4.25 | 2.78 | 4.09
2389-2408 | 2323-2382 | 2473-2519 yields -0.7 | 3.76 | 4.03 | 4.19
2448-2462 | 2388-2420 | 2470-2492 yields -2.4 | 4.42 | 4.85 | 3.99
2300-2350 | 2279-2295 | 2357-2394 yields -3.7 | 4.34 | 4.16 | 3.27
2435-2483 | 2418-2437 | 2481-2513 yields 5.1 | 5.43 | 4.39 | 4.22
